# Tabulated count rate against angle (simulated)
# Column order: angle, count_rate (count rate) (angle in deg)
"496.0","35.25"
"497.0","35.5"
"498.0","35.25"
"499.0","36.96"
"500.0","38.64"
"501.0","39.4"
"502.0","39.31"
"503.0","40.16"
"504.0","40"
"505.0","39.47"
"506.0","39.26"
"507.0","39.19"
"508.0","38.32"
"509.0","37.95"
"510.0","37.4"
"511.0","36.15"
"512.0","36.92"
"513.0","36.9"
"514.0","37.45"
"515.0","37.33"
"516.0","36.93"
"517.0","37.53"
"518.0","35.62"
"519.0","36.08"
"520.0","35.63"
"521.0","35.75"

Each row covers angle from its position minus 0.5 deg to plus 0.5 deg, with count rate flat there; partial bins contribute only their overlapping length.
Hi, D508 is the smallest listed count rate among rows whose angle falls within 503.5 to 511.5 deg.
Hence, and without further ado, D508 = 36.15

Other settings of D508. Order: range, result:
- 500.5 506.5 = 39.26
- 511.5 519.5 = 35.62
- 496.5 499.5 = 35.25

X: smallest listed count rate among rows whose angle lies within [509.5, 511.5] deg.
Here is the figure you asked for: 36.15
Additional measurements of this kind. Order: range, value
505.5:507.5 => 39.19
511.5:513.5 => 36.9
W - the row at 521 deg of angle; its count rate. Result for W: 35.75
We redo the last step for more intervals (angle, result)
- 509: 37.95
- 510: 37.4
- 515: 37.33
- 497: 35.5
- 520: 35.63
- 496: 35.25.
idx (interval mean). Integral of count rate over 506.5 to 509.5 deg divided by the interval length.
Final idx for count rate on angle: 38.5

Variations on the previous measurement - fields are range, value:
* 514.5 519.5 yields 36.7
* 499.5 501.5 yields 39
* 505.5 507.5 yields 39.2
